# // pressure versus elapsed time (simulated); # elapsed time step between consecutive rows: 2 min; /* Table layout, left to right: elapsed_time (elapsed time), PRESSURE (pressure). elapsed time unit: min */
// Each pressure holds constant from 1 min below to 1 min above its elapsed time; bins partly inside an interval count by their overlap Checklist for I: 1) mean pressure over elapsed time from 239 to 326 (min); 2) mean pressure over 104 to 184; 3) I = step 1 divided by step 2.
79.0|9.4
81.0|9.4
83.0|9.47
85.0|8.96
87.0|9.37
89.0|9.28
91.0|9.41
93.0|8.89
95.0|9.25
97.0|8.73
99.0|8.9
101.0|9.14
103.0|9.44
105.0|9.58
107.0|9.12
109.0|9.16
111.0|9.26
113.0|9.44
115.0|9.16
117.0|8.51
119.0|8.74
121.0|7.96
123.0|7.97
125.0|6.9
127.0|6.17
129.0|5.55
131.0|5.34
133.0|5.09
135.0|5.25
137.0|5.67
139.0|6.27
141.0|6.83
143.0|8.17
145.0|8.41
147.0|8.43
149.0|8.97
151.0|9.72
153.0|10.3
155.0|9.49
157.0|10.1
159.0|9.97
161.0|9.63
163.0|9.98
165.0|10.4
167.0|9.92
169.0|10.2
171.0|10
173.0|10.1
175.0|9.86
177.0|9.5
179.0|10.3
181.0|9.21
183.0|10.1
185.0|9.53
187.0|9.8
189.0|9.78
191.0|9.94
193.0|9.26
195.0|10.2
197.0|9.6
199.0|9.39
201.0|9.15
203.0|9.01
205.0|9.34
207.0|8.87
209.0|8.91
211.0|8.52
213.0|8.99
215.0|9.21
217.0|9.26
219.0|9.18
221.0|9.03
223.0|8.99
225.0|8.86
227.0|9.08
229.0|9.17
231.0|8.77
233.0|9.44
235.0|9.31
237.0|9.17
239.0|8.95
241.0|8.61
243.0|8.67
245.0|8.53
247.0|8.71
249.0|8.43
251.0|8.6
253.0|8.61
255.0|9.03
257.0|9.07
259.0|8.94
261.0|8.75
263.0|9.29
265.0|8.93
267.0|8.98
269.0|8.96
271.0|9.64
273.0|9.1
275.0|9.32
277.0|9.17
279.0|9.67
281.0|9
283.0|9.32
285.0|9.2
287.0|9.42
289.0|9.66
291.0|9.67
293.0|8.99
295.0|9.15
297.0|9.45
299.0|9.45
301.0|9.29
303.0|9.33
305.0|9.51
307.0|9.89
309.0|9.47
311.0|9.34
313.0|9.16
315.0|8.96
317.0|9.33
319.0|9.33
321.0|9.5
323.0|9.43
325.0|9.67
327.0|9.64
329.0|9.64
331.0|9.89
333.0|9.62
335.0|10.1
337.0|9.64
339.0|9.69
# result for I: 1.06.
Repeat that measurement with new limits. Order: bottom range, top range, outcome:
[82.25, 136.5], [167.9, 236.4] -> 1.14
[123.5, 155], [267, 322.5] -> 1.29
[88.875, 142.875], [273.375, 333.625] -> 1.18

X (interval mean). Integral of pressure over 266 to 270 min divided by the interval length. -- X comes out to 8.97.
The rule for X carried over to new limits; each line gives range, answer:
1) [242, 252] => 8.59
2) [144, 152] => 8.88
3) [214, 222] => 9.17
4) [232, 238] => 9.31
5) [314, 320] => 9.21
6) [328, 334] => 9.72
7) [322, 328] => 9.58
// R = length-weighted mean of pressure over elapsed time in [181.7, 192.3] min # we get 9.8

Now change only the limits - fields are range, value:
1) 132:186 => 8.94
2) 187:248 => 9.14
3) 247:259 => 8.76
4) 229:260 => 8.87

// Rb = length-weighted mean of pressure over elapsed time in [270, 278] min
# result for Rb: 9.31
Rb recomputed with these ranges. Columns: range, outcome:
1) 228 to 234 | 9.13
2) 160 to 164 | 9.8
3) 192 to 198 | 9.69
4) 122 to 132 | 6.39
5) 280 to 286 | 9.17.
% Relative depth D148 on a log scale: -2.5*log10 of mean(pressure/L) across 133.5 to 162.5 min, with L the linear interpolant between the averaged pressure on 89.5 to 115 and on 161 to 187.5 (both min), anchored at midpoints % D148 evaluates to 0.16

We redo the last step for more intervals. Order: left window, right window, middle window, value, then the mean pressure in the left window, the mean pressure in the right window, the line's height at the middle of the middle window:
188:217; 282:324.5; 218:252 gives 0.049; 9.3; 9.38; 9.32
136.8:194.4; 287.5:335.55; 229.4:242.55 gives 0.045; 9.36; 9.47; 9.41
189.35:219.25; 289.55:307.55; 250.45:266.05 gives 0.052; 9.27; 9.41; 9.35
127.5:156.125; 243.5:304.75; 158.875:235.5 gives -0.172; 7.38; 9.12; 8.11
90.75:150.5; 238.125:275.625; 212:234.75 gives -0.052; 7.99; 8.9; 8.67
